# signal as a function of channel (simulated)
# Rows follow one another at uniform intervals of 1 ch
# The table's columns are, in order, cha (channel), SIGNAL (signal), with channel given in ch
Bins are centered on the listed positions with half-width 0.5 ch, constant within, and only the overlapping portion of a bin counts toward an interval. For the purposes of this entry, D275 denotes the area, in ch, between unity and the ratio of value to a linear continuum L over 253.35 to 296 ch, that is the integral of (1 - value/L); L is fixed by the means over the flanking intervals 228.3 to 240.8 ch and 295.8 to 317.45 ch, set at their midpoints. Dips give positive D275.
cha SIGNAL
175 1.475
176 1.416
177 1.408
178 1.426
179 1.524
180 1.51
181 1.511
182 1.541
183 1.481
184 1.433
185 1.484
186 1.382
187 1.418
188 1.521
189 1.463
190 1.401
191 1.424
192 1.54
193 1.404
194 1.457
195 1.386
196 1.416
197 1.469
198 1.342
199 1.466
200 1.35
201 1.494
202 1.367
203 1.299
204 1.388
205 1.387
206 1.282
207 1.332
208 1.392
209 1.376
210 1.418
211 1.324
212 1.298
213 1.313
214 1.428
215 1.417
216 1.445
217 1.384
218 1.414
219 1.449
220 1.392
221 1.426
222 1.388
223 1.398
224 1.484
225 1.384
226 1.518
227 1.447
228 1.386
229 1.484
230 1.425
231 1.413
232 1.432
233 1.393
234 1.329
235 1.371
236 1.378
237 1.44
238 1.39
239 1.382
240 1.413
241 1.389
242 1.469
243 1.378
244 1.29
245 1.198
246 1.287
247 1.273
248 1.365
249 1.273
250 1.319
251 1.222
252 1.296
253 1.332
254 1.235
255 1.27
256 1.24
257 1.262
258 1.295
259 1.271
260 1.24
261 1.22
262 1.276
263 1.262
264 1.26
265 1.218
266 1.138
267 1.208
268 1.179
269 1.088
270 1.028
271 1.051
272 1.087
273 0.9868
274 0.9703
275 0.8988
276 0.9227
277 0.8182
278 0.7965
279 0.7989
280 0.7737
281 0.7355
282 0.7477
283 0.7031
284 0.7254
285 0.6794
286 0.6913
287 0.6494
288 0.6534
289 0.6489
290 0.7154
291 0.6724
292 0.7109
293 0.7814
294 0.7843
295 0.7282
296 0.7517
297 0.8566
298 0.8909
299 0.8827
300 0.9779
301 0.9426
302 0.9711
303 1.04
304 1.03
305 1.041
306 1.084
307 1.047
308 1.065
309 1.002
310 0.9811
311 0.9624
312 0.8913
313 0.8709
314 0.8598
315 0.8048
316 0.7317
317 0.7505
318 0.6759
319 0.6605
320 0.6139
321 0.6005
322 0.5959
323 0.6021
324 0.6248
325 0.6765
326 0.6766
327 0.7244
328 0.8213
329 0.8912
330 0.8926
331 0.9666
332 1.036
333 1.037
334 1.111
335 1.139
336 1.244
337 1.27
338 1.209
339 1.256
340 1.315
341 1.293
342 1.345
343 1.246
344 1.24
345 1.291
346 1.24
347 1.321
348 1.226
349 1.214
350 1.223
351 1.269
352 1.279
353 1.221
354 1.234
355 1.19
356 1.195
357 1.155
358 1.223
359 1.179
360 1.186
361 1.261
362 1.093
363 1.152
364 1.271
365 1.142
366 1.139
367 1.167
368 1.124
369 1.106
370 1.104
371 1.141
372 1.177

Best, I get 7.1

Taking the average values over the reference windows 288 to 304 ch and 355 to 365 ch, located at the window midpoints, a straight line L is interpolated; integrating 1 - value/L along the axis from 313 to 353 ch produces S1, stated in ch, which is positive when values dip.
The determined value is 1.74 ch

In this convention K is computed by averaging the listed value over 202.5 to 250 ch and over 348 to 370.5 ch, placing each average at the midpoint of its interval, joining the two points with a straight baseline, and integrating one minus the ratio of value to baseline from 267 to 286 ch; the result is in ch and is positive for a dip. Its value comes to 6.1 ch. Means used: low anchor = 1.38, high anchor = 1.19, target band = 0.892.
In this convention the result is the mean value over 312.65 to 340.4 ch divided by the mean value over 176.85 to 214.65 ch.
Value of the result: 0.62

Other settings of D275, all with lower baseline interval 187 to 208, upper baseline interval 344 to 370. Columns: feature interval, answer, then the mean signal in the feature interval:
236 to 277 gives 3.2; 1.23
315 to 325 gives 4.7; 0.66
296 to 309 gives 3.0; 0.977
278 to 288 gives 4.4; 0.723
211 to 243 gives -0.8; 1.41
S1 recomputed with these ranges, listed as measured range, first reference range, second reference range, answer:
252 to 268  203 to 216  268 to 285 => -3.9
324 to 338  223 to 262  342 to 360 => 3.3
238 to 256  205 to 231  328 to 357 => 0.4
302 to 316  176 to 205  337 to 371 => 3.4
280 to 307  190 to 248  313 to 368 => 8.3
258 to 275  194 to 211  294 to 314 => -0.7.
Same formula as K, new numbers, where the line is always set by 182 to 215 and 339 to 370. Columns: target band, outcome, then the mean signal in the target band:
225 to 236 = -0.39 ch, 1.42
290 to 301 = 4.12 ch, 0.806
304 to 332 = 9.66 ch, 0.827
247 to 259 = 0.52 ch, 1.28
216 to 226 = -0.30 ch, 1.42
